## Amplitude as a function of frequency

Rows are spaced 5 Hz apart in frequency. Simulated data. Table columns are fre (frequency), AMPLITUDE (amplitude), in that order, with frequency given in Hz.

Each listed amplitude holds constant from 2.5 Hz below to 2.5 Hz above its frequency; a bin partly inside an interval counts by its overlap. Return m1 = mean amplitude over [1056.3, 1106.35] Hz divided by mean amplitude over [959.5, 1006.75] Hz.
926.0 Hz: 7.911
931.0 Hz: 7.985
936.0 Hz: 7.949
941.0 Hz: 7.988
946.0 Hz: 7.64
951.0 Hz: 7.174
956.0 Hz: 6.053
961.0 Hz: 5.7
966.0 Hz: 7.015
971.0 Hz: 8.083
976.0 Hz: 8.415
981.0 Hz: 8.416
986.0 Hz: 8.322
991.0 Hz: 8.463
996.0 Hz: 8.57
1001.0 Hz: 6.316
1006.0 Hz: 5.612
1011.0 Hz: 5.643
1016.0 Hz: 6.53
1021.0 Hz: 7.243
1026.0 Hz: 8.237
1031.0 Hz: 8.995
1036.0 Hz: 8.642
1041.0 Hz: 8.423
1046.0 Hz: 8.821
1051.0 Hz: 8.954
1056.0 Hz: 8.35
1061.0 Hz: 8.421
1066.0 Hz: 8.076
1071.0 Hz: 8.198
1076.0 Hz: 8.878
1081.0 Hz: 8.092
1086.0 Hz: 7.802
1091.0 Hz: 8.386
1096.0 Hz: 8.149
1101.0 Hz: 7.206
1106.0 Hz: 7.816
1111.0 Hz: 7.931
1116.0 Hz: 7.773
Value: 1.07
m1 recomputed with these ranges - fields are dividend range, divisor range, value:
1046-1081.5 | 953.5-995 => 1.12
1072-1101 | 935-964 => 1.16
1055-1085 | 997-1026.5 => 1.26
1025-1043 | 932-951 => 1.11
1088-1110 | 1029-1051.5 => 0.90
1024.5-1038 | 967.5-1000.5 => 1.05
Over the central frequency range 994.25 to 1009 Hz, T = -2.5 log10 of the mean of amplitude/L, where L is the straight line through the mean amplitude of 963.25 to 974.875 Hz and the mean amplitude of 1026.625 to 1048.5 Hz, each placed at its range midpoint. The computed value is 0.206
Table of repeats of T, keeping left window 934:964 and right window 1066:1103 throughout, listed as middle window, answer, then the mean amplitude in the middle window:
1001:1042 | 0.05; 7.31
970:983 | -0.15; 8.33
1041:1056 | -0.12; 8.72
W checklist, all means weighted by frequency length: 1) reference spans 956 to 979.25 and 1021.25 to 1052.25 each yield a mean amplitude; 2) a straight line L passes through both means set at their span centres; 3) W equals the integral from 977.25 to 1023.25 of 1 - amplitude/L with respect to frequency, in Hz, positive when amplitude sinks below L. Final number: 3.2 Hz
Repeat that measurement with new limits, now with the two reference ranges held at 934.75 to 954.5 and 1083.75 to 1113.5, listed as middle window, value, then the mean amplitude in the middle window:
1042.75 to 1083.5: -3.4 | 8.47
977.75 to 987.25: -0.9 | 8.38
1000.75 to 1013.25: 3.1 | 5.78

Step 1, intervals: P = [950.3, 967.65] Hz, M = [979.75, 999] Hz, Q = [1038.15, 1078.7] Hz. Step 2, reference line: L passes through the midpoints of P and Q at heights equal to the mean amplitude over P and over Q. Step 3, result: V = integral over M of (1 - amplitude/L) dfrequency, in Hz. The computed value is -3.7 Hz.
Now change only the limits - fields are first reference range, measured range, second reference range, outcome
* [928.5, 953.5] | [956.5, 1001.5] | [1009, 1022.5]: -3.99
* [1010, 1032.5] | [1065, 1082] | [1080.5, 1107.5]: -1.32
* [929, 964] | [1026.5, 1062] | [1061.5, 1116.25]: -3.92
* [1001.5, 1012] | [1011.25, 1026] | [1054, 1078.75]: -1.47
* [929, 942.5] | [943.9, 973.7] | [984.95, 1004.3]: 3.61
